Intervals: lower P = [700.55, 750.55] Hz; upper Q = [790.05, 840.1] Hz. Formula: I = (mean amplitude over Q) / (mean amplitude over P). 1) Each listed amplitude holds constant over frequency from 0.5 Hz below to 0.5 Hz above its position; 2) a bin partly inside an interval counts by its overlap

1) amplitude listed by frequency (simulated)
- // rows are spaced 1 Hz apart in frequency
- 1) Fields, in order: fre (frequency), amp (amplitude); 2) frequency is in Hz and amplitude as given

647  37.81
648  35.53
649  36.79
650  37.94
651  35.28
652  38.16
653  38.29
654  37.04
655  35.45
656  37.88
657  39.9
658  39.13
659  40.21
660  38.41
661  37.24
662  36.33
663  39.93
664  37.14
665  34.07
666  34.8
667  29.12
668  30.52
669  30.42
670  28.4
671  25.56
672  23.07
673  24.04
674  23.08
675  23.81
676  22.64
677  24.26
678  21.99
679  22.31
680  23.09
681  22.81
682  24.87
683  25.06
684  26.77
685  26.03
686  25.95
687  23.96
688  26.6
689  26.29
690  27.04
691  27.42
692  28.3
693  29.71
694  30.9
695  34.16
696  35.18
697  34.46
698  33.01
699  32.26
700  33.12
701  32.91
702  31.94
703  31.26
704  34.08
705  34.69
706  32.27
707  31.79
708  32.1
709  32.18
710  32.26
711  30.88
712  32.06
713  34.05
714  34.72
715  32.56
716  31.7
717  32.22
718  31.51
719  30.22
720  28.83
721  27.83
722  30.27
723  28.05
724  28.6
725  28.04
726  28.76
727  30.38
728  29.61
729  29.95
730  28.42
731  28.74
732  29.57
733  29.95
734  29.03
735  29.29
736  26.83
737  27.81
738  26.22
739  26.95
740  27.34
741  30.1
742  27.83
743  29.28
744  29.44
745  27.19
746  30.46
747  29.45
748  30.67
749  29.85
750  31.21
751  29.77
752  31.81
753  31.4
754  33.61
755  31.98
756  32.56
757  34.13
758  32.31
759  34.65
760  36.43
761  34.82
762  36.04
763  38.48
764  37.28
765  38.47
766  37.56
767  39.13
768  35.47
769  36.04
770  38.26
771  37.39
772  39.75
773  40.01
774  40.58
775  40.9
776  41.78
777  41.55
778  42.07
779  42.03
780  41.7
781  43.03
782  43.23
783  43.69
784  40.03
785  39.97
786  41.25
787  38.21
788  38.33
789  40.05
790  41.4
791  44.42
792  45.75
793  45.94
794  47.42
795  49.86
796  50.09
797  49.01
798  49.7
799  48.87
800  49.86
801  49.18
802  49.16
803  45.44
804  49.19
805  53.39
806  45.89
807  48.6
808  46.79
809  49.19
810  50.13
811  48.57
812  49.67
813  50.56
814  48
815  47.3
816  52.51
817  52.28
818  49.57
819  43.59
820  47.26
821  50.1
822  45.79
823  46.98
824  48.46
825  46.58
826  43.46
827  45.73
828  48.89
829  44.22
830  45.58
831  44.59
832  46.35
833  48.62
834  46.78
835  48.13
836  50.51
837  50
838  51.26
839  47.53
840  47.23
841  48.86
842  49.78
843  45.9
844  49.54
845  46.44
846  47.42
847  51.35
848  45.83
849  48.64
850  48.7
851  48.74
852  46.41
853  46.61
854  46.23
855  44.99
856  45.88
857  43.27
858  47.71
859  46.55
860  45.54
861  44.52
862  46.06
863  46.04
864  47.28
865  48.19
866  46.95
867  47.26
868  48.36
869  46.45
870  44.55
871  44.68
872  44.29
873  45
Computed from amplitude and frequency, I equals 1.59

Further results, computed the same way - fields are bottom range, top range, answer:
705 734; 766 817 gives 1.45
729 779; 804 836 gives 1.44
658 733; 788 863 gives 1.58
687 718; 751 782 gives 1.18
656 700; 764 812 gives 1.48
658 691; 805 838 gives 1.69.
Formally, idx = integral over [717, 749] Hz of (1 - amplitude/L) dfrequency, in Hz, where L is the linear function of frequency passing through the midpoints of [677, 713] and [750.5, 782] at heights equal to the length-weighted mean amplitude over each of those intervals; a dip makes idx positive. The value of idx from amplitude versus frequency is 4.3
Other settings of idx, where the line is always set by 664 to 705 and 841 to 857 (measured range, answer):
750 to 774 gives 1.2 Hz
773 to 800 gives -2.3 Hz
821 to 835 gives -0.5 Hz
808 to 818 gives -1.5 Hz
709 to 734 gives 1.7 Hz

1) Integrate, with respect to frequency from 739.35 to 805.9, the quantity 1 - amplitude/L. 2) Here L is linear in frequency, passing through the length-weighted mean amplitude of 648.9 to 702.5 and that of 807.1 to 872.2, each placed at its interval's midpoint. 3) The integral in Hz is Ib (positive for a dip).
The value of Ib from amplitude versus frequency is 3.17 Hz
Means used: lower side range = 30.8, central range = 38.9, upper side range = 47.4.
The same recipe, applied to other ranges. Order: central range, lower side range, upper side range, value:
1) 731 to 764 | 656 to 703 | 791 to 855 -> 6.54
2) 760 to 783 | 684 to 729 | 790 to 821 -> 1.63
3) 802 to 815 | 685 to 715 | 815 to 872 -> -1.63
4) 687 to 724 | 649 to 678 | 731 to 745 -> -1.12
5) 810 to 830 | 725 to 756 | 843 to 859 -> -2.73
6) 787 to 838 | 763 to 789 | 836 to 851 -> -3.42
